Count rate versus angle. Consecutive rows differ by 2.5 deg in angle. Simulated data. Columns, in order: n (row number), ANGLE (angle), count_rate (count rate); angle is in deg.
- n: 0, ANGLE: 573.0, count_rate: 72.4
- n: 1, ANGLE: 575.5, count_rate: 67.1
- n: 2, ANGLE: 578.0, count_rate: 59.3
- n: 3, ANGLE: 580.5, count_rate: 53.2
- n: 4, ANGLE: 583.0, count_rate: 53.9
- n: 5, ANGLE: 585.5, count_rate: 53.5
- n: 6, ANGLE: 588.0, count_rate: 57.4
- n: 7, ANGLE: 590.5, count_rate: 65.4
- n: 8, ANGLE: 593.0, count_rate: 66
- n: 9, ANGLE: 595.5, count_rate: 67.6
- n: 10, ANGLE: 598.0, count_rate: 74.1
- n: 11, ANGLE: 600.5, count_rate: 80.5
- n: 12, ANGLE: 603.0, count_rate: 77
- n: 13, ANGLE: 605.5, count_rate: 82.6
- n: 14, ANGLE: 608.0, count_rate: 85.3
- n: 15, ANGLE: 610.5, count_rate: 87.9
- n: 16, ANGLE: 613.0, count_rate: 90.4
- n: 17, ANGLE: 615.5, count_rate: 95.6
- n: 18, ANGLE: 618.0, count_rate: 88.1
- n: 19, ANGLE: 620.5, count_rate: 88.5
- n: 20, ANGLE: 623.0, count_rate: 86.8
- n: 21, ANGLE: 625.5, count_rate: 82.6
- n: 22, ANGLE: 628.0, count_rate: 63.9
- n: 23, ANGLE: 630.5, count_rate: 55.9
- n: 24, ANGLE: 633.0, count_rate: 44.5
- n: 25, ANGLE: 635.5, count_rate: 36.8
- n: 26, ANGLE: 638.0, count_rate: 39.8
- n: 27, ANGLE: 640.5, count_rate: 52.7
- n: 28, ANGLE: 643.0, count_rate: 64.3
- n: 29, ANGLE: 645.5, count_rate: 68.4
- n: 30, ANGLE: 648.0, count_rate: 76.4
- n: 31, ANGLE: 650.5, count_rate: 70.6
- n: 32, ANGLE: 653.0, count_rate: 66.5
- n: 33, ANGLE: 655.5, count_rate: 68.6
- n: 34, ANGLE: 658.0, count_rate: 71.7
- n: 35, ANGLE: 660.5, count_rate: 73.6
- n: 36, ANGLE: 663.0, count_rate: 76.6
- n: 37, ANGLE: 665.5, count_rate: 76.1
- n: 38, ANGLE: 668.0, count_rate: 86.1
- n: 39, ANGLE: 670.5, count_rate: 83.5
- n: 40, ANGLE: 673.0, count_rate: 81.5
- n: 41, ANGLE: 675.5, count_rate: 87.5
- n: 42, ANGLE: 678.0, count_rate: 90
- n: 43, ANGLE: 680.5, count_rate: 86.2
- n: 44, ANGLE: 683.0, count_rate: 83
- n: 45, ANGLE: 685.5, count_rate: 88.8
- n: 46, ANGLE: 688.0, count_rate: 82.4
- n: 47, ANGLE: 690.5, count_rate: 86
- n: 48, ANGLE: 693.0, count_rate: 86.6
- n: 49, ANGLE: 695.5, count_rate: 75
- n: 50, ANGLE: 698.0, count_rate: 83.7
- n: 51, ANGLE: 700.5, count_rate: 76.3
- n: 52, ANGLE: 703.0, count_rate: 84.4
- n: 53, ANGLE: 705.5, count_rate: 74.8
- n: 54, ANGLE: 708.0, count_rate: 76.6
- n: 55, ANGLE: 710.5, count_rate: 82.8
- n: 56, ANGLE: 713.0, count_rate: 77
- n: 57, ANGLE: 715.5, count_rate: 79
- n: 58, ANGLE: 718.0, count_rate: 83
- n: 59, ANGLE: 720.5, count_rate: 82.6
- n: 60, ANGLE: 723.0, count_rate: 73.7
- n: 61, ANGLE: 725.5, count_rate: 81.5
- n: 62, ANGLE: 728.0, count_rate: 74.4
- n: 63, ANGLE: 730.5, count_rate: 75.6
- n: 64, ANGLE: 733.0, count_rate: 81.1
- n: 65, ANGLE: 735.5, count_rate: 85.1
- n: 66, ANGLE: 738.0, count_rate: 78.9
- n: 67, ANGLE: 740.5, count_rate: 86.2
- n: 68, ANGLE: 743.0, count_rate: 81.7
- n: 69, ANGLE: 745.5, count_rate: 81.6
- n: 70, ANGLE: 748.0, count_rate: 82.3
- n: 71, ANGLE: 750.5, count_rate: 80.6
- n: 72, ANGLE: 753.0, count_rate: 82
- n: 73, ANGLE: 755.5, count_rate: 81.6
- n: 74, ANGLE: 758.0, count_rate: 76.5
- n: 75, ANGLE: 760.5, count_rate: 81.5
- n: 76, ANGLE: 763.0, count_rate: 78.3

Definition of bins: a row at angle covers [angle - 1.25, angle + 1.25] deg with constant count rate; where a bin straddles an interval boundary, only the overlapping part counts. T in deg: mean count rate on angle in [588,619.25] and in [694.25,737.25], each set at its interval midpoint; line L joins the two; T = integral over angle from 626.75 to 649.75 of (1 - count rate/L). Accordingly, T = 6.7 deg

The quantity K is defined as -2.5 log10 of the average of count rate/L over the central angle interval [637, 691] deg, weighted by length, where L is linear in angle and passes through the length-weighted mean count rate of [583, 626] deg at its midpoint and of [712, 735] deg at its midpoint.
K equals 0.038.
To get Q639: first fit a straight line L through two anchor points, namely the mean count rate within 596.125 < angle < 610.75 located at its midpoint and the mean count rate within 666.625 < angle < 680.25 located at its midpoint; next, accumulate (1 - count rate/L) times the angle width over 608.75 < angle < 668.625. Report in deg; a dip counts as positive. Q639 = 8.34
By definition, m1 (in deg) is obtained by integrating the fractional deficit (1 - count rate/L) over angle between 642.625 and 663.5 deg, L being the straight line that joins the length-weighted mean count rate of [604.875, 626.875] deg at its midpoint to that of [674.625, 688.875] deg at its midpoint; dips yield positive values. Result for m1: 3.9 deg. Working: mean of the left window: 87.5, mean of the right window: 86.4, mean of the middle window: 70.8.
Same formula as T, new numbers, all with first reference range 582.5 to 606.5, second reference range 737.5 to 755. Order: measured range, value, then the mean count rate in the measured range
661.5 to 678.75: -1.8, 82.7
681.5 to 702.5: -1.6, 82.8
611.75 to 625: -3.6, 89.5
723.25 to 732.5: 0.4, 77.1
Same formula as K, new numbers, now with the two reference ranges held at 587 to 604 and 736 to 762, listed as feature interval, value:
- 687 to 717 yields -0.04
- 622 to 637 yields 0.18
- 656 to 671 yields -0.03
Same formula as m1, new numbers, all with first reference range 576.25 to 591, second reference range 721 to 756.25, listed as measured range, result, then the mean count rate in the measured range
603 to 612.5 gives -3.7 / 84.6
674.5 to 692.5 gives -3.5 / 86.3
